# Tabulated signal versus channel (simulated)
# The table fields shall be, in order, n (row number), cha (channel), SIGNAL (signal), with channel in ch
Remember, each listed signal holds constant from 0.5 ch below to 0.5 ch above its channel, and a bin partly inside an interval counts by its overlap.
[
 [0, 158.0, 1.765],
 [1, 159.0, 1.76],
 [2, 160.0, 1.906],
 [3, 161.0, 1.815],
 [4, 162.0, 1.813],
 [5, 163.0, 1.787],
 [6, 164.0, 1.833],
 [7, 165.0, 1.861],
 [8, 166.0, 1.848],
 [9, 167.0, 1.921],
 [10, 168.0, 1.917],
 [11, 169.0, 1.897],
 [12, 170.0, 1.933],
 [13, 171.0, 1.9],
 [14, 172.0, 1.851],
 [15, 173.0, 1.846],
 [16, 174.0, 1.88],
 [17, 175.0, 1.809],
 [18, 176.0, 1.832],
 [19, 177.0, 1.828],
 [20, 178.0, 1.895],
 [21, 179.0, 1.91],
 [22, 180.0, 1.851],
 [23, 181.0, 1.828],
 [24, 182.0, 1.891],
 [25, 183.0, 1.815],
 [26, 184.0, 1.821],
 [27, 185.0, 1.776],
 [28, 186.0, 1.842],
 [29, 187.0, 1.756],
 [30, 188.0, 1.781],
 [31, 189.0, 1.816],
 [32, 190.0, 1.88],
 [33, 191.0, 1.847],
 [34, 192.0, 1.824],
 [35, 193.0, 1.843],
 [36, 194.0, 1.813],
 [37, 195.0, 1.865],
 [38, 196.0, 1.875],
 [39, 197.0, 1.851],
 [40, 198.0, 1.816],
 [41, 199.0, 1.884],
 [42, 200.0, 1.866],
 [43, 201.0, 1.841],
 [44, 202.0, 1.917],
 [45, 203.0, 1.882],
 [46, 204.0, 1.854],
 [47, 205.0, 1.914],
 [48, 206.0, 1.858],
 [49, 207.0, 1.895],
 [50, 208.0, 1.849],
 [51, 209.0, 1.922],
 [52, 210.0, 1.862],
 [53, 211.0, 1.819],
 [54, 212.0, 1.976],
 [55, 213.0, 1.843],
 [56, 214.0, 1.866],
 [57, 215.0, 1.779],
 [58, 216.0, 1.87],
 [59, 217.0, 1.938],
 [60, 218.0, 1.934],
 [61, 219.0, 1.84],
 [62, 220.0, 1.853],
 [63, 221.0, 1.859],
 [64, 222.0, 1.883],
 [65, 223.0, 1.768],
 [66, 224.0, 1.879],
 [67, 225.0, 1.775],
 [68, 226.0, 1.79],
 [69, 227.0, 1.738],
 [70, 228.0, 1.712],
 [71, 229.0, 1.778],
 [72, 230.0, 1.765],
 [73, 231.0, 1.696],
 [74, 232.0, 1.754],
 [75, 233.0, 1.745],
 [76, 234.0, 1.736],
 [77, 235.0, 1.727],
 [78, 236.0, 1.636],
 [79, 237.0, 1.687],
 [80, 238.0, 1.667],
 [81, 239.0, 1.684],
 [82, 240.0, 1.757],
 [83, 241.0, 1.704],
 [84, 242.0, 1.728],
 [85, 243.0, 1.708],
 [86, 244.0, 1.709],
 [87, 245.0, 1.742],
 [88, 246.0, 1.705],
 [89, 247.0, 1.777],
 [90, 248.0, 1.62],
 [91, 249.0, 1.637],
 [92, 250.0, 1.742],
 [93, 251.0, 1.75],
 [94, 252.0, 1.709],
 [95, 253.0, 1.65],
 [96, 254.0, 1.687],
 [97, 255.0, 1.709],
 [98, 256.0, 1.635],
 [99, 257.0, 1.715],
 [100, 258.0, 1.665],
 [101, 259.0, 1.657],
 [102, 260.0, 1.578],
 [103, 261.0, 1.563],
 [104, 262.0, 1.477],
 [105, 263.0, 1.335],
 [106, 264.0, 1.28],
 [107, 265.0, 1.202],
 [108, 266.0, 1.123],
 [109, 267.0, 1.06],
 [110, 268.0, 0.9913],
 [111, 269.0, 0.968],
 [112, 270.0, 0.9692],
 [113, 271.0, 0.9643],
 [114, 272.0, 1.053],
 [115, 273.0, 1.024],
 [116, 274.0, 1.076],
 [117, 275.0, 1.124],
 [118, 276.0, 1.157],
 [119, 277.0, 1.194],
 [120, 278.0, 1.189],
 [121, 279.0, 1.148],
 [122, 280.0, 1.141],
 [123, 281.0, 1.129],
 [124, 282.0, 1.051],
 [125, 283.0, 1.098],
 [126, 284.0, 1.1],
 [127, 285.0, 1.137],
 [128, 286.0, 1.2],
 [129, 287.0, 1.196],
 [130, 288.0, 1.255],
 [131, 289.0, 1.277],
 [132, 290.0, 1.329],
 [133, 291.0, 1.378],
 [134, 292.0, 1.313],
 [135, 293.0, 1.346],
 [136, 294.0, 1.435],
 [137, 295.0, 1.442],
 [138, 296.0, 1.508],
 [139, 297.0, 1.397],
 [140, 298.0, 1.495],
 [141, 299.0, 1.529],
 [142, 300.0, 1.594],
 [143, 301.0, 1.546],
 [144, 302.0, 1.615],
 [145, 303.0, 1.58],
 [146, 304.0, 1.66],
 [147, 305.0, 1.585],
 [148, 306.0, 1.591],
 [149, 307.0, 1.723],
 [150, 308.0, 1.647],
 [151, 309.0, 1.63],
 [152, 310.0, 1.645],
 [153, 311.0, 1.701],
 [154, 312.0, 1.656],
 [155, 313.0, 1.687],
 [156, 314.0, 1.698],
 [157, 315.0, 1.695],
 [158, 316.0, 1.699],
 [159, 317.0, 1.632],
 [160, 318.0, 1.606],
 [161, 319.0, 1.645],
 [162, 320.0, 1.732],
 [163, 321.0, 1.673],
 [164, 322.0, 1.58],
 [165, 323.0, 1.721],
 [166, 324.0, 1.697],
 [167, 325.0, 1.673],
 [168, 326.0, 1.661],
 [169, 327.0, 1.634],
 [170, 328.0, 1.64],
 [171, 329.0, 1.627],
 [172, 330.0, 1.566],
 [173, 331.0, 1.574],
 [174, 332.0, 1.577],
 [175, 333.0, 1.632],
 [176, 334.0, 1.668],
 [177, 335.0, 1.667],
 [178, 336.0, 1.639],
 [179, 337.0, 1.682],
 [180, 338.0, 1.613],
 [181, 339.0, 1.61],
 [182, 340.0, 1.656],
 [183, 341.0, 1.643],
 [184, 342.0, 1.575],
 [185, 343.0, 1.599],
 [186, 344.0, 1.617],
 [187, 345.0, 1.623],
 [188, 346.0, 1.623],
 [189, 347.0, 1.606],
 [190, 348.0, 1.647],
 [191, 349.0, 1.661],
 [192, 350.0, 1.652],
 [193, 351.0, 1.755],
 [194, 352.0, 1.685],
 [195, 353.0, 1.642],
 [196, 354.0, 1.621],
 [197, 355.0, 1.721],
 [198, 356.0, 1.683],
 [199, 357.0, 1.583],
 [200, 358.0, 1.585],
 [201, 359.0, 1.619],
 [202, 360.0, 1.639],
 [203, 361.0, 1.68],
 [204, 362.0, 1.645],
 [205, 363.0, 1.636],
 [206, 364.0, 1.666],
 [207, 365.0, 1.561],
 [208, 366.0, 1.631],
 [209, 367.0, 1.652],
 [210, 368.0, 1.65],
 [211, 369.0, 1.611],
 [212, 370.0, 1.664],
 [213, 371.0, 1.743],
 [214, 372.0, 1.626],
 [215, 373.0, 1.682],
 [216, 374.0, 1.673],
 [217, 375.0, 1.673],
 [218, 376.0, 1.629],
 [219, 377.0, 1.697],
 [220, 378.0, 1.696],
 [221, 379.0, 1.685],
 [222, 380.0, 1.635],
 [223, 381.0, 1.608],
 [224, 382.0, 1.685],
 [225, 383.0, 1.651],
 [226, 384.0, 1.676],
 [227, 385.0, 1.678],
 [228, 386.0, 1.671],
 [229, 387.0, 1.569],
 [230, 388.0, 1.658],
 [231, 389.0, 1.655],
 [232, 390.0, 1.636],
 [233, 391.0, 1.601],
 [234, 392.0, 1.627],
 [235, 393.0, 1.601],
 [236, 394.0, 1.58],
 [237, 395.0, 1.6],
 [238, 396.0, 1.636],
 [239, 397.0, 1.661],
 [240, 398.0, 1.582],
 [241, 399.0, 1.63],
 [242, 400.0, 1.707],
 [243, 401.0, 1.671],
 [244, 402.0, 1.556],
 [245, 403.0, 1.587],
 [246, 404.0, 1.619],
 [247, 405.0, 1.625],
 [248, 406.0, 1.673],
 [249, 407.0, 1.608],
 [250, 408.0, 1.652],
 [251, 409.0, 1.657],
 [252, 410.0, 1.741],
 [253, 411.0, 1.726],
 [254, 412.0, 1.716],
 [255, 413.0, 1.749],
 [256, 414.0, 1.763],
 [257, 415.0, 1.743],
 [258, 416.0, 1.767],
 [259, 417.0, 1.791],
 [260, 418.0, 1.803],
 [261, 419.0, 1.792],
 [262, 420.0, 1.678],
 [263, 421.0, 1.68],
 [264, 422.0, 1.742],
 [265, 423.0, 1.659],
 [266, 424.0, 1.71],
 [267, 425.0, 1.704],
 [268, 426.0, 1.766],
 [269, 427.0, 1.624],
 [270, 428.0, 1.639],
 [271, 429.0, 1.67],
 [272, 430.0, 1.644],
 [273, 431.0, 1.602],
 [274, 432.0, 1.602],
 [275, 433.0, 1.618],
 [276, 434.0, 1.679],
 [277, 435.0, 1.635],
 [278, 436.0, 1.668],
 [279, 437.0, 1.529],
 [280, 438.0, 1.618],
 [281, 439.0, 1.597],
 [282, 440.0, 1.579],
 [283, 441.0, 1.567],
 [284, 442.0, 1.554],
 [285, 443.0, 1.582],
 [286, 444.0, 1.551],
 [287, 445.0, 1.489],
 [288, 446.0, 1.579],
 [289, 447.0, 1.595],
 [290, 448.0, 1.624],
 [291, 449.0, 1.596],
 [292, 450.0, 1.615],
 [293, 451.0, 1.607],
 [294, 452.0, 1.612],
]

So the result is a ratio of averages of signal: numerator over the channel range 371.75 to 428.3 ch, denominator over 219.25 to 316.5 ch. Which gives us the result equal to 1.11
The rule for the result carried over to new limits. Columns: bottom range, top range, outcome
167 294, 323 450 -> 1.01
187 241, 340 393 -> 0.90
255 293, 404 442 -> 1.35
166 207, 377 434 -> 0.90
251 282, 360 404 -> 1.26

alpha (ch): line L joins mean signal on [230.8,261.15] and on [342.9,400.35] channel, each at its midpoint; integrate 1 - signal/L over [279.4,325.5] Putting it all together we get 5.0 ch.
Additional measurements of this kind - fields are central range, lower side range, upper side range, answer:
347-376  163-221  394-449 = 0.9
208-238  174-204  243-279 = -3.0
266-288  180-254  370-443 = 8.2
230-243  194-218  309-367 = 0.8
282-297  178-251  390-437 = 4.0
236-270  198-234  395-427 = 4.8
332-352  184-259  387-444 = 0.8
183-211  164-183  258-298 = -2.0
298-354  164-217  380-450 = 3.0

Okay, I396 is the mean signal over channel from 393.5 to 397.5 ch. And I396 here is 1.62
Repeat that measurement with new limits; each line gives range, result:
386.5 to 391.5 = 1.62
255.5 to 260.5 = 1.65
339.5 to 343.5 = 1.62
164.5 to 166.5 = 1.85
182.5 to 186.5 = 1.81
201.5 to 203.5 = 1.9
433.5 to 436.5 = 1.66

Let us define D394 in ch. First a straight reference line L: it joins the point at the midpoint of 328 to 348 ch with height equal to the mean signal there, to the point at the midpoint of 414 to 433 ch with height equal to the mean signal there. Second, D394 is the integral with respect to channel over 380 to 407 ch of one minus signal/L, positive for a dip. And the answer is 0.66 ch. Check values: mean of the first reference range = 1.62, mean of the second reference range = 1.7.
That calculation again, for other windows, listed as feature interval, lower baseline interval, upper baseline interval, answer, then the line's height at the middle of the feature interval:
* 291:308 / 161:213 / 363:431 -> 2.2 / 1.75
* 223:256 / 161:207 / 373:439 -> 1.5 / 1.81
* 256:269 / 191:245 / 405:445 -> 2.9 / 1.78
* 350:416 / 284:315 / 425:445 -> -3.6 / 1.57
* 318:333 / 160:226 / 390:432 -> 0.9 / 1.74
